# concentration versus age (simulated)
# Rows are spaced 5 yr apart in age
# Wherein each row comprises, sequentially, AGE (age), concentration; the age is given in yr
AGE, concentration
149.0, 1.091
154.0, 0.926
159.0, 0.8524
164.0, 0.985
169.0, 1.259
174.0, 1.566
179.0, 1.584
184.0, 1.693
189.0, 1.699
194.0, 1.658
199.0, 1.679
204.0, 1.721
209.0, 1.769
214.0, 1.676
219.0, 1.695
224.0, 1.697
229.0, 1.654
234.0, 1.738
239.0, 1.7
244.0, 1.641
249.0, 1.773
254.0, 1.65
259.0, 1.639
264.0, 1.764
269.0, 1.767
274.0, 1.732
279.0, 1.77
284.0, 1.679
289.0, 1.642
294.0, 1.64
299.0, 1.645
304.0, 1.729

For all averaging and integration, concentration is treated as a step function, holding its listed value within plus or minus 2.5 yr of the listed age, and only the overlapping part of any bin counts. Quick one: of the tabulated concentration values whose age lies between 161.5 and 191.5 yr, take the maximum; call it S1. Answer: 1.699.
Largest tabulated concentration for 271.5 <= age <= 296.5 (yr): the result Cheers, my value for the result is 1.77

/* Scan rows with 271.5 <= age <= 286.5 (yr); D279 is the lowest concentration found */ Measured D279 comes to 1.679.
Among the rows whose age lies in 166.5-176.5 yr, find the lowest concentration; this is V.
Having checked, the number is 1.259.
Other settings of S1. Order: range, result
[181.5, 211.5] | 1.769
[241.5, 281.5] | 1.773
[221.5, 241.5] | 1.738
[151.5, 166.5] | 0.985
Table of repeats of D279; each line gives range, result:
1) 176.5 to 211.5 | 1.584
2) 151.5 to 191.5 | 0.8524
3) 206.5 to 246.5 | 1.641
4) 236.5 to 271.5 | 1.639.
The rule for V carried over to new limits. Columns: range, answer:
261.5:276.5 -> 1.732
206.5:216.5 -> 1.676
